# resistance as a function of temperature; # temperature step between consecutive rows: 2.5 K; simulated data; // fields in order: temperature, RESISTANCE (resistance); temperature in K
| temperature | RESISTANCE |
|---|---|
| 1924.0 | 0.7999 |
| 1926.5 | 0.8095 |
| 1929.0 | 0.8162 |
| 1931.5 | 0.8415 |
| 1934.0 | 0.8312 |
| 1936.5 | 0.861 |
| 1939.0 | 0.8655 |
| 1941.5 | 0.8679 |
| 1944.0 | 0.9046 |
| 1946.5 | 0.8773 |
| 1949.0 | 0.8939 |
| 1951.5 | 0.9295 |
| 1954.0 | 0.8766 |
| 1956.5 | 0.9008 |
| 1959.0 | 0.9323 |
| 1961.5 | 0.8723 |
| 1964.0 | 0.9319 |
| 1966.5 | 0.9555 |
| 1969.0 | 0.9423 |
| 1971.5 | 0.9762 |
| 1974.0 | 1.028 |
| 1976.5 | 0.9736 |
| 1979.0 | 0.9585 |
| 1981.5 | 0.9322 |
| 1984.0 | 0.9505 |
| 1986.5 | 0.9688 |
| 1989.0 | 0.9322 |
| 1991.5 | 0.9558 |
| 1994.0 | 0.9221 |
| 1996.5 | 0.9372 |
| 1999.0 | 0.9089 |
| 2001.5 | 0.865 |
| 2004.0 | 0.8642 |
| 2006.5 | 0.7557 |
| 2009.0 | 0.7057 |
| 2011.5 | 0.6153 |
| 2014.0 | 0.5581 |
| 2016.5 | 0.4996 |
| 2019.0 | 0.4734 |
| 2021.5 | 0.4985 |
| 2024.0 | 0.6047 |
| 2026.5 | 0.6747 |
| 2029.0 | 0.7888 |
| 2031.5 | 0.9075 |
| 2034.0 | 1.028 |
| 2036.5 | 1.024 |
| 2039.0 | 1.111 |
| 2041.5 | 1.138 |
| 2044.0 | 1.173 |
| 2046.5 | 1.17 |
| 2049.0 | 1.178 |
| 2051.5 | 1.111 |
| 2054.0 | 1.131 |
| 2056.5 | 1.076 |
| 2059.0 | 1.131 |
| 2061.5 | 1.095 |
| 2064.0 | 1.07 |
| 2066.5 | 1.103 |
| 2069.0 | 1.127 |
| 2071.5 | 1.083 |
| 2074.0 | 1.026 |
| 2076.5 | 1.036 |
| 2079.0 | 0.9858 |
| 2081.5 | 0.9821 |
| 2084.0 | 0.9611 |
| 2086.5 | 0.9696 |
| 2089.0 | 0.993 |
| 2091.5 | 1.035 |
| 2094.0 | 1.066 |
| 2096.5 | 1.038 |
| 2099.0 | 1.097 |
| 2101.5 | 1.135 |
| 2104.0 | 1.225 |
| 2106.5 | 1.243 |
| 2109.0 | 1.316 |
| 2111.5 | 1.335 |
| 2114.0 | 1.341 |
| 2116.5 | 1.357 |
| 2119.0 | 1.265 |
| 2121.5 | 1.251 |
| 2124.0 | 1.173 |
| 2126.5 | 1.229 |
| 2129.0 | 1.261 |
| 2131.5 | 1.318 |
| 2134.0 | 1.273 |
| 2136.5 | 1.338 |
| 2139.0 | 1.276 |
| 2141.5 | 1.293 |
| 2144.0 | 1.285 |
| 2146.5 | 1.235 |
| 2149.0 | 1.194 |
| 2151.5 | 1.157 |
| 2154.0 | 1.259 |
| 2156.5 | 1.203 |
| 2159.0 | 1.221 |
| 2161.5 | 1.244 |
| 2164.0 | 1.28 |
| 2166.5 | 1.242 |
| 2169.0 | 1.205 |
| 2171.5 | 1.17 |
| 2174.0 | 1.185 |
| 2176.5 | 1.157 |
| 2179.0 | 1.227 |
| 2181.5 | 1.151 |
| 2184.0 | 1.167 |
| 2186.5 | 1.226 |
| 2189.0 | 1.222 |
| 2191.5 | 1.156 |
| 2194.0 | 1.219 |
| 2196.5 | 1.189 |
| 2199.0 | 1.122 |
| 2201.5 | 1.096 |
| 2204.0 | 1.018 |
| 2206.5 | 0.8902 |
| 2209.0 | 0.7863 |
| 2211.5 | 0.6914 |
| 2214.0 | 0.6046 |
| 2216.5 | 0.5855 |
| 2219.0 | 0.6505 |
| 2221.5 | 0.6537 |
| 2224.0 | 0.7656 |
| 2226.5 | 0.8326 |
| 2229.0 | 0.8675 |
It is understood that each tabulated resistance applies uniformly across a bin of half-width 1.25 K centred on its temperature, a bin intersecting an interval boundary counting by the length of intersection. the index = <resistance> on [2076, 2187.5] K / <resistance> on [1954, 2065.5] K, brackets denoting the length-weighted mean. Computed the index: 1.30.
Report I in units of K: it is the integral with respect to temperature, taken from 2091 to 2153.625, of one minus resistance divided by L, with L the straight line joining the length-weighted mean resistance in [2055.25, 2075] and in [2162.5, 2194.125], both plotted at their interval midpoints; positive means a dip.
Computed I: -4.7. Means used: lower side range 1.09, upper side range 1.2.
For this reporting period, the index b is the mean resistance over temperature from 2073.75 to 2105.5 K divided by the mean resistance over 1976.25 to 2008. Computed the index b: 1.14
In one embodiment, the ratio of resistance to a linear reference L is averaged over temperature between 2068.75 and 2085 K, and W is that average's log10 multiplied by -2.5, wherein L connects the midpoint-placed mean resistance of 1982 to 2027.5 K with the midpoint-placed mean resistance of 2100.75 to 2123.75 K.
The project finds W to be 0.08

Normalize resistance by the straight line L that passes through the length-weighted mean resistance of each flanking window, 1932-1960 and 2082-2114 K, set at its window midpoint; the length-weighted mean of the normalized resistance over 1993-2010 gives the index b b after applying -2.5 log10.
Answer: 0.14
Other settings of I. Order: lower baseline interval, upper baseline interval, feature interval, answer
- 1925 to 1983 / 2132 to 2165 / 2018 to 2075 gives 4.41 K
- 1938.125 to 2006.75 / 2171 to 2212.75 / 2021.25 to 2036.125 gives 2.81 K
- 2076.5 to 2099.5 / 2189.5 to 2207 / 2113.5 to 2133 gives -4.24 K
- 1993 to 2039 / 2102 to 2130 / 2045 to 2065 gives -3.35 K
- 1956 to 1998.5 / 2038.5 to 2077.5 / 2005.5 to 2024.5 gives 8.09 K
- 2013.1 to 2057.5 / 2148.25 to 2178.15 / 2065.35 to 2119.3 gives -4.24 K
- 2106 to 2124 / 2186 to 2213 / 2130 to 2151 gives -0.89 K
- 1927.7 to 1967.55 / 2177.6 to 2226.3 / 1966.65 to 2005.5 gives -1.88 K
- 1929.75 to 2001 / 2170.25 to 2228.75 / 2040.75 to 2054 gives -2.96 K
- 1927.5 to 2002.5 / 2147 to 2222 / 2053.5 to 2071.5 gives -2.11 K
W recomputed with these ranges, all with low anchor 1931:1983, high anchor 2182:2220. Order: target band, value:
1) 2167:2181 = -0.22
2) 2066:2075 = -0.15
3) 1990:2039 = 0.19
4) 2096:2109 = -0.22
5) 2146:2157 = -0.24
